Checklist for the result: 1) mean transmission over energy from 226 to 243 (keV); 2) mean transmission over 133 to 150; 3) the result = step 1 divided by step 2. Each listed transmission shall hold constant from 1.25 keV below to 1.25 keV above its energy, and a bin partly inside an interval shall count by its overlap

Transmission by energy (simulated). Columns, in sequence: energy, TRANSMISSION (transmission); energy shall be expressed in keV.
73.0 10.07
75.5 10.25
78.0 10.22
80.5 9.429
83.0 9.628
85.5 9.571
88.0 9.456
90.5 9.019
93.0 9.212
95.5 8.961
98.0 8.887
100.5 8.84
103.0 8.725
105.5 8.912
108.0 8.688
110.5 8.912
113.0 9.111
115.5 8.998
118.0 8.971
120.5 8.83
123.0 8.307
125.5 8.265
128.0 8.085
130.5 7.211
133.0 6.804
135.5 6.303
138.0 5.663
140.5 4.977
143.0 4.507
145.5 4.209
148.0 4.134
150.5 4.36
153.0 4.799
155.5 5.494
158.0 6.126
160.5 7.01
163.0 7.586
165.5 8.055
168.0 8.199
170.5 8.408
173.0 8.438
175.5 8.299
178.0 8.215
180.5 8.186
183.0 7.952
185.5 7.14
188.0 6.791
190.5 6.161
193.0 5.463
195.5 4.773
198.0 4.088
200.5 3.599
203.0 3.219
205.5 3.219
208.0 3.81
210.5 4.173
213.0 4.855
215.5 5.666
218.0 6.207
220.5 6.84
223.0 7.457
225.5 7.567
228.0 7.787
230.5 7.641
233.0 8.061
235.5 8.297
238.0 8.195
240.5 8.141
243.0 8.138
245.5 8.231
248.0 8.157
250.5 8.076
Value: 1.58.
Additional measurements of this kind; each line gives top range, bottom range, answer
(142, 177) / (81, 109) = 0.71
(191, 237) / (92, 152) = 0.77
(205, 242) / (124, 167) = 1.08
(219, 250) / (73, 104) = 0.84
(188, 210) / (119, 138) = 0.59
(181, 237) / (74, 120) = 0.65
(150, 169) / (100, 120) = 0.73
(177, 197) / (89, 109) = 0.76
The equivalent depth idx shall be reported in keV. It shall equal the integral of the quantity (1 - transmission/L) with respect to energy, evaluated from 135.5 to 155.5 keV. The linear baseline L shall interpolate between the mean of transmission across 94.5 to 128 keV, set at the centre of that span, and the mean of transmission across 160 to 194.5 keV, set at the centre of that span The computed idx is 8.2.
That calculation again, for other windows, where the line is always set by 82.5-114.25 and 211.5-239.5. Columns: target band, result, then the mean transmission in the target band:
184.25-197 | 2.7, 6.03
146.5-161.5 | 5.4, 5.27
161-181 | -0.4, 8.13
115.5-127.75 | 0.2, 8.59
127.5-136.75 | 1.7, 7.02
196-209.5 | 6.9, 3.66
